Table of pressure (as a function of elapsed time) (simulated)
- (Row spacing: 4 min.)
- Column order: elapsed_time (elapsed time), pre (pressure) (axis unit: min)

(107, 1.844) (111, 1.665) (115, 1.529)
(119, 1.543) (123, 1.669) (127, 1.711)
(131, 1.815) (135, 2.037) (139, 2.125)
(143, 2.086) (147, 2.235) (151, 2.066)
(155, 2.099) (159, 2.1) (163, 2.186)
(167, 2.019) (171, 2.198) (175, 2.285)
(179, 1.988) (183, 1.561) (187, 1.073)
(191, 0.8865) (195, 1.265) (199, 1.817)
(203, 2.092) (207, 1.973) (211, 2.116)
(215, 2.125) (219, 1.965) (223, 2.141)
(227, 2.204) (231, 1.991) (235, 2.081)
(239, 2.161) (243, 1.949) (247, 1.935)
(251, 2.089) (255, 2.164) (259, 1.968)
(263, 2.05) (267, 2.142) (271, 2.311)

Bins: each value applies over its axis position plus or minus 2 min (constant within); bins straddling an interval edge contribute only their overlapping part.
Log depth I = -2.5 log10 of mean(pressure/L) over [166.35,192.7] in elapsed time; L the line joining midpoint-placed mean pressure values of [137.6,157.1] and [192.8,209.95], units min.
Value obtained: 0.137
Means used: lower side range 2.12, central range 1.71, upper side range 1.79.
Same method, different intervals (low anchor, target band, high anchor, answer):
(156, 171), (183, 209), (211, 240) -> 0.35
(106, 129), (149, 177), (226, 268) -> -0.19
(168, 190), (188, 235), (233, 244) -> 0.05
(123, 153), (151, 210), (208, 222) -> 0.11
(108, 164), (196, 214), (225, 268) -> 0.02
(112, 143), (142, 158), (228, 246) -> -0.15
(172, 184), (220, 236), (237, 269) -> -0.03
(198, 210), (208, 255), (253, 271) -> -0.02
